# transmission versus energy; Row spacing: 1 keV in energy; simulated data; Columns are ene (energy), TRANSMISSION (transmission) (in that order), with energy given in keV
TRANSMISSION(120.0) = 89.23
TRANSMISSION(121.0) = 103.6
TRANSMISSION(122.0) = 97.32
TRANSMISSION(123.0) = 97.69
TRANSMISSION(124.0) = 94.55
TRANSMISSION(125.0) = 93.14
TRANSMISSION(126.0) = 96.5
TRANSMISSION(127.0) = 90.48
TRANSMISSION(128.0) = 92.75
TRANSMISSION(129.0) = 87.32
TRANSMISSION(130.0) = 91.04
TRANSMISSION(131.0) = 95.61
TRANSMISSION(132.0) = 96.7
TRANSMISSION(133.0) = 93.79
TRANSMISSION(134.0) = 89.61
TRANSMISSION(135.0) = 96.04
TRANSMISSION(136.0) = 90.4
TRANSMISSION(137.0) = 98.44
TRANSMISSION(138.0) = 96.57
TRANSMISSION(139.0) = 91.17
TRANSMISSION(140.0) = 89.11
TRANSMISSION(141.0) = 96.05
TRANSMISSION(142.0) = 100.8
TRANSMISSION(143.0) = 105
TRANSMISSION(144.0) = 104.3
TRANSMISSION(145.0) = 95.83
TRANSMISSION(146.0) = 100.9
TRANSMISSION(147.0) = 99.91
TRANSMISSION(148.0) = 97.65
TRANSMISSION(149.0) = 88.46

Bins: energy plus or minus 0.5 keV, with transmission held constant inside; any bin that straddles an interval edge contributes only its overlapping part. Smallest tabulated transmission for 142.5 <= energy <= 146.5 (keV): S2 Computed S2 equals 95.83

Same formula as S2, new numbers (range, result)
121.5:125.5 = 93.14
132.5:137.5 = 89.61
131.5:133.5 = 93.79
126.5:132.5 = 87.32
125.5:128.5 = 90.48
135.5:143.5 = 89.11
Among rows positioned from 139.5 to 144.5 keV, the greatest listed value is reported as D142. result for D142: 105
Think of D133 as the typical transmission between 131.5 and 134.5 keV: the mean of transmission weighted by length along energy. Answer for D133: 93.4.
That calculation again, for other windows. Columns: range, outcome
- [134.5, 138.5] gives 95.4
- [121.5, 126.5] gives 95.8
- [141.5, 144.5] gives 103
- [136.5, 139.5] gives 95.4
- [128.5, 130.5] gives 89.2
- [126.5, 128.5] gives 91.6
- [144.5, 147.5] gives 98.9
